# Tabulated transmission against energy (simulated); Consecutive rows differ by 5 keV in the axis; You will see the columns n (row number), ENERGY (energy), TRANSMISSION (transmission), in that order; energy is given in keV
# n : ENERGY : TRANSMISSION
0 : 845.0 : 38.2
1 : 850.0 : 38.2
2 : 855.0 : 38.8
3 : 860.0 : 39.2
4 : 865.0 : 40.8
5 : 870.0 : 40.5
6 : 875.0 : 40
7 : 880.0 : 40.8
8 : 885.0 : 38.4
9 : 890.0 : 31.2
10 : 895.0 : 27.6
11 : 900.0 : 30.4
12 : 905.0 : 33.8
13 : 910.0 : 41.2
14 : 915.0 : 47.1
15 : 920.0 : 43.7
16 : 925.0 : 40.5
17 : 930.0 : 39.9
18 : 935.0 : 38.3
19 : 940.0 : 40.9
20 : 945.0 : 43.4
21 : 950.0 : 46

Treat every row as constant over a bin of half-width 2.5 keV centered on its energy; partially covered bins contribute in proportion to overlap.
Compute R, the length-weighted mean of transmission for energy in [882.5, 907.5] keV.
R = 32.3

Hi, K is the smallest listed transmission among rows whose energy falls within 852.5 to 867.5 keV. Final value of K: 38.8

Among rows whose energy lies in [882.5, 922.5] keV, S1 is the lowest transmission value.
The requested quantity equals 27.6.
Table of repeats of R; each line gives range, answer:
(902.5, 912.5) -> 37.5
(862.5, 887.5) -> 40.1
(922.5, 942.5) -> 39.9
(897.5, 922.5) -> 39.2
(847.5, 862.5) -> 38.7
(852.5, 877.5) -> 39.9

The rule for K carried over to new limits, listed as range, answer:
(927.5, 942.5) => 38.3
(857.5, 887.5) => 38.4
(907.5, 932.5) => 39.9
